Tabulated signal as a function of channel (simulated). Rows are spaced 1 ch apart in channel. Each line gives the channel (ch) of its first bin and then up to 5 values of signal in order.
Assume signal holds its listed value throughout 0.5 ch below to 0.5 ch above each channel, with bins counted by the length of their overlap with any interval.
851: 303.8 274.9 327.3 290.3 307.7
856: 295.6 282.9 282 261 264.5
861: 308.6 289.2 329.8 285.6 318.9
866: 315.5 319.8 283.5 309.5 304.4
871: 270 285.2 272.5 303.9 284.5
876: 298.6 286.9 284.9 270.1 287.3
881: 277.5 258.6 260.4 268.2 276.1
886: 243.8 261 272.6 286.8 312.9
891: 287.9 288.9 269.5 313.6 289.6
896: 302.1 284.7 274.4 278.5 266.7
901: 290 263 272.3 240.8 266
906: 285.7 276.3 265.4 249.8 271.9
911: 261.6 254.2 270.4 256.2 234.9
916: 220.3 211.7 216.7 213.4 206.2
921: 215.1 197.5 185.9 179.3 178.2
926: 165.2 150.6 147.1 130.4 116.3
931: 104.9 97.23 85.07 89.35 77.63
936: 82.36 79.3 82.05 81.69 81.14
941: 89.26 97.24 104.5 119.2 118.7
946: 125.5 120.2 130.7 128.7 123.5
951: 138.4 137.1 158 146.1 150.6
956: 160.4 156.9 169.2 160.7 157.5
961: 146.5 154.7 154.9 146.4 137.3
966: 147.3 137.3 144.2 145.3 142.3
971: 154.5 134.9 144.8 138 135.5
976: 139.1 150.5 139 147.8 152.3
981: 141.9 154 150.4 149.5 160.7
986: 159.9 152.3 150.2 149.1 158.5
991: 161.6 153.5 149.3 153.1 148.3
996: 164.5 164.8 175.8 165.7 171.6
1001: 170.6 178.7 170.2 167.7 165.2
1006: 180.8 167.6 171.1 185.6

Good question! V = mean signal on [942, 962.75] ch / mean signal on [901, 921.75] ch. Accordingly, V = 0.56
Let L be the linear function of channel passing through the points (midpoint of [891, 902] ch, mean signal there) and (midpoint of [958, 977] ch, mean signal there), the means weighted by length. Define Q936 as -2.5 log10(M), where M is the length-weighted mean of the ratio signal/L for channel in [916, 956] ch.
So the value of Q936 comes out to 0.46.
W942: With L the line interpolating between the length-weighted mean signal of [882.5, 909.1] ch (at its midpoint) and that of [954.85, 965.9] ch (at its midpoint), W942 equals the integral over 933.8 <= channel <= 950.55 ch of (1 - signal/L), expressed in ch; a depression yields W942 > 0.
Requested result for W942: 7.6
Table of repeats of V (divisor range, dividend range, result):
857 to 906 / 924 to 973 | 0.46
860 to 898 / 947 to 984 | 0.51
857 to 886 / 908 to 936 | 0.64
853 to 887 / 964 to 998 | 0.52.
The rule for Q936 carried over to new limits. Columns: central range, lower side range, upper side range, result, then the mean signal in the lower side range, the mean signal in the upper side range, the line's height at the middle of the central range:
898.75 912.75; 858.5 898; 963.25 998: -0.073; 287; 149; 250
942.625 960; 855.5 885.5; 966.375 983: 0.252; 288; 144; 176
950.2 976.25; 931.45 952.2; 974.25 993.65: -0.165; 104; 150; 127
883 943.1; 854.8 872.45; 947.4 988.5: 0.095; 295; 147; 225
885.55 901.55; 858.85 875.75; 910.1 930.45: -0.139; 295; 202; 249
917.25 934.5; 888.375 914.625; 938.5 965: 0.305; 276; 133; 207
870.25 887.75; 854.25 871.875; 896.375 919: 0.024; 295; 259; 282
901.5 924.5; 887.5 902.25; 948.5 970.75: 0.036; 286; 148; 247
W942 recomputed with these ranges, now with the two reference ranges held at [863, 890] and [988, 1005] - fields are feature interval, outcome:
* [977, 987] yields 1.5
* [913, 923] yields 1.0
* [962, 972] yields 2.5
